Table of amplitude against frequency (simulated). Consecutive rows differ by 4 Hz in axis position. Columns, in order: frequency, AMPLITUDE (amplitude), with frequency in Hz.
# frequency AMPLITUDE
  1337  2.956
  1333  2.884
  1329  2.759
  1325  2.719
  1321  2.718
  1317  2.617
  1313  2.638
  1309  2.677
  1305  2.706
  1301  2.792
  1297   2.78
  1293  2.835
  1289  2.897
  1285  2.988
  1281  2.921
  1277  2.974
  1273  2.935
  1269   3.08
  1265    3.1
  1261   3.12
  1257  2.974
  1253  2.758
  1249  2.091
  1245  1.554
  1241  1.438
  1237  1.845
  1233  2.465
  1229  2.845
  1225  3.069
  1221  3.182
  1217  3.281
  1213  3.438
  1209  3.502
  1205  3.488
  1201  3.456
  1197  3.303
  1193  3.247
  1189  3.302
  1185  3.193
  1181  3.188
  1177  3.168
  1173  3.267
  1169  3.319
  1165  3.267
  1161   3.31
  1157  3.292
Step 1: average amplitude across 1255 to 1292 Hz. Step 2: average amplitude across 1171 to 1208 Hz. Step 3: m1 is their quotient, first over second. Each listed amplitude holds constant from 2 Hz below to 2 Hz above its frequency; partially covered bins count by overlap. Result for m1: 0.91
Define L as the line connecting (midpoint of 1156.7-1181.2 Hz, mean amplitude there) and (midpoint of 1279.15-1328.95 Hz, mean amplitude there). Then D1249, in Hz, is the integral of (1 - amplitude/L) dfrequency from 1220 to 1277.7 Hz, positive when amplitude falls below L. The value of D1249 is 6.9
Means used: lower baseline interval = 3.26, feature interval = 2.61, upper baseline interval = 2.77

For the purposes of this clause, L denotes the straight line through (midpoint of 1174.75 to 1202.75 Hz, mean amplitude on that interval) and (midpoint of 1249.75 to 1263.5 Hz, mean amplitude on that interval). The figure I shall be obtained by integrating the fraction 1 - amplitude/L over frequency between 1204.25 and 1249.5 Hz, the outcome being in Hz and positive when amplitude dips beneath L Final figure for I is 5.7 Hz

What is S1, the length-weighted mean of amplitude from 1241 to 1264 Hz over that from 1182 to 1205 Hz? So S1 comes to 0.73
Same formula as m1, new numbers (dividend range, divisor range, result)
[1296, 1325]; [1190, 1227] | 0.81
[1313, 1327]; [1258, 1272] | 0.87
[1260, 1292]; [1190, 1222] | 0.89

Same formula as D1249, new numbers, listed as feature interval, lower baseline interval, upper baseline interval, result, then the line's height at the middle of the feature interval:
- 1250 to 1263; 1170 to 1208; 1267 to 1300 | 0.62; 3.03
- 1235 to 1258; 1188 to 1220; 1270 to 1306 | 7.69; 3.12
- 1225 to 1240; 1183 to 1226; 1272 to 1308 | 3.60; 3.17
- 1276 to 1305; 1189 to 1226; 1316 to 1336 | 0.61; 2.93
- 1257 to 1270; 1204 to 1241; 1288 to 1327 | -1.17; 2.83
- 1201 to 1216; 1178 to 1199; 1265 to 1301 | -1.34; 3.18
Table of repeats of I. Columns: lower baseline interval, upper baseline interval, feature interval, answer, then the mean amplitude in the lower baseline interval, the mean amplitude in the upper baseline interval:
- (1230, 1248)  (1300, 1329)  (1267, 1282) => -4.68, 1.9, 2.7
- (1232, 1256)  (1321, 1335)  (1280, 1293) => -2.72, 2.05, 2.78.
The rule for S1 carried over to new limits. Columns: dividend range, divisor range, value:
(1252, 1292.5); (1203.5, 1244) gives 1.06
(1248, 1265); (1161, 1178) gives 0.86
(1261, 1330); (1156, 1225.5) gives 0.86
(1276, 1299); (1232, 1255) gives 1.44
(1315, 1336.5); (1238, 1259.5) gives 1.27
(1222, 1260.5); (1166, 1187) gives 0.74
